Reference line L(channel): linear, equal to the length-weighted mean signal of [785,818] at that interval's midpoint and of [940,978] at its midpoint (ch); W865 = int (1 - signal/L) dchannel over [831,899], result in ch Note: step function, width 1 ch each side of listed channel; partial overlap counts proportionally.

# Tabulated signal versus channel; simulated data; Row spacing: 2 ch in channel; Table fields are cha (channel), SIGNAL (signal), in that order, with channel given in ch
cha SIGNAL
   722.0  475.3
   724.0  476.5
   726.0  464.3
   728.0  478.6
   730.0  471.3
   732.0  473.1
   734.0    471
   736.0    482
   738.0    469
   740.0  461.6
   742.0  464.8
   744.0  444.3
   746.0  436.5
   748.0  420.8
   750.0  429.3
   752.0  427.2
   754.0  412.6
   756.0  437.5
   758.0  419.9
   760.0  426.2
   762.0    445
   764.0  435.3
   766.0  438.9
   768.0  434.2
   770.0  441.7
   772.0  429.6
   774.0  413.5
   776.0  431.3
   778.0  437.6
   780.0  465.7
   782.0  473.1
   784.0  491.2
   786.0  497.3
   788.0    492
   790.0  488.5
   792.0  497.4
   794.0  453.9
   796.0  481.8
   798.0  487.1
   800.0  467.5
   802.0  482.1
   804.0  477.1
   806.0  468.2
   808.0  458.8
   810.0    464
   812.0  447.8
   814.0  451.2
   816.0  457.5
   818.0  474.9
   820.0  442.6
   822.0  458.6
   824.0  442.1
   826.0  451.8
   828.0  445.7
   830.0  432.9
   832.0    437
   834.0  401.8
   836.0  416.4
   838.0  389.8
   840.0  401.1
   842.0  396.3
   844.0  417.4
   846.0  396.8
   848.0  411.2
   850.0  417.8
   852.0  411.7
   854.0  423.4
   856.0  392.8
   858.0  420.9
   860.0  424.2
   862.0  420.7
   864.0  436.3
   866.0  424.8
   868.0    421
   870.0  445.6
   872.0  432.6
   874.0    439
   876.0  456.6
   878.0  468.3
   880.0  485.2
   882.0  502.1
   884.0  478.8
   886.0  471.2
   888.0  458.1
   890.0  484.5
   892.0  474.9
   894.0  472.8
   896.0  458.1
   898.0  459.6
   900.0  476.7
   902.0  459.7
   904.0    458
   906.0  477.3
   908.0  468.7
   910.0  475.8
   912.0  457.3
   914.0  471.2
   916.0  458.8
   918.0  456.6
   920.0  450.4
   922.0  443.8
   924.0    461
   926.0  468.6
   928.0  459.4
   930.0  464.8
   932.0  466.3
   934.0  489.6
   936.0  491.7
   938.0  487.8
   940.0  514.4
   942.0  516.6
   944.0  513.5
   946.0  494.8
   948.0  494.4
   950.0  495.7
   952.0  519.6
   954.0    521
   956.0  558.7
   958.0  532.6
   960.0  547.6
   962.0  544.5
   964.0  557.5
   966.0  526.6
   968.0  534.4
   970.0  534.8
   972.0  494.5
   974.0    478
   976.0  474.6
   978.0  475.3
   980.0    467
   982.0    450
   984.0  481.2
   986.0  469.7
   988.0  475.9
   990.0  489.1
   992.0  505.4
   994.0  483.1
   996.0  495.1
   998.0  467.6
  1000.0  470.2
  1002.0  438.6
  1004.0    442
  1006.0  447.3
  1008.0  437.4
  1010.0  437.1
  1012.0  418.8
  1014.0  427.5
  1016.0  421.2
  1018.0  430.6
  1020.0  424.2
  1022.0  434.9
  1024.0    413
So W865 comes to 7.6 ch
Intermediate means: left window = 473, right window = 518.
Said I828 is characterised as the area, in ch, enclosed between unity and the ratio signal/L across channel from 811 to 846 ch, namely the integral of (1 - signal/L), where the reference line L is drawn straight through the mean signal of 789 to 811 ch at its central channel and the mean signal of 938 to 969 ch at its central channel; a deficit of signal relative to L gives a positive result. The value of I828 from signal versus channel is 3.7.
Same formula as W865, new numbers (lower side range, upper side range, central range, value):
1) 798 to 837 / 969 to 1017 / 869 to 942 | -1.5 ch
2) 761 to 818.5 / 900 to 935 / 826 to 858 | 3.3 ch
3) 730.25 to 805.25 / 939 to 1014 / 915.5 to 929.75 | 0.7 ch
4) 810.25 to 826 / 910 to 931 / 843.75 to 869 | 2.2 ch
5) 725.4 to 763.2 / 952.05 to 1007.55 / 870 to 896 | 0.5 ch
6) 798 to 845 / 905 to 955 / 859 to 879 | 1.0 ch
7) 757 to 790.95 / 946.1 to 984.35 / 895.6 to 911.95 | 0.8 ch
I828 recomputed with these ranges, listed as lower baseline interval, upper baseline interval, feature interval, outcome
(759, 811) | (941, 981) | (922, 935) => 1.0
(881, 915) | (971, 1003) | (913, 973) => -3.2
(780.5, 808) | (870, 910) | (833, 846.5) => 2.0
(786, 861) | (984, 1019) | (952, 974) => -3.8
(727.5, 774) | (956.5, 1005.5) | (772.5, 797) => -0.9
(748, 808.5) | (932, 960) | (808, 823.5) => 0.3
